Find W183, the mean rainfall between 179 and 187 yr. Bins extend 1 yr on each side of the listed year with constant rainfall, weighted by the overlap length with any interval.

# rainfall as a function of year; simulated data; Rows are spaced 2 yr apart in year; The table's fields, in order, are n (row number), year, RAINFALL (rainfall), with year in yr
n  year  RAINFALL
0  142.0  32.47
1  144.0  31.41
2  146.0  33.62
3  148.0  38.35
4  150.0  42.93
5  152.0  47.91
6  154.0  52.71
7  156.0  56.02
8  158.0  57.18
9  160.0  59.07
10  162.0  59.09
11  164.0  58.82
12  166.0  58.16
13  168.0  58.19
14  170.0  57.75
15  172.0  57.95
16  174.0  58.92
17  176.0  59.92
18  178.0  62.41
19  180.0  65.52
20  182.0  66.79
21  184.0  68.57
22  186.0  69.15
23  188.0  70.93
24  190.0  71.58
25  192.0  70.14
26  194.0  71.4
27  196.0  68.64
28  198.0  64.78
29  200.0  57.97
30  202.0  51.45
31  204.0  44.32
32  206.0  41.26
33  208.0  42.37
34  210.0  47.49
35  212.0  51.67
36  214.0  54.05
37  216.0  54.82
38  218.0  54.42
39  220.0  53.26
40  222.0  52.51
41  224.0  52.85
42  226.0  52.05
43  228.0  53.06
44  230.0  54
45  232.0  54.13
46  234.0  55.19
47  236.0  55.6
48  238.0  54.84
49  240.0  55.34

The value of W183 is 67.5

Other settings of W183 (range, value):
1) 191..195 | 70.8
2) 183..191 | 70.1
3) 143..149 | 34.5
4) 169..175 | 58.2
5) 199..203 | 54.7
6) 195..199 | 66.7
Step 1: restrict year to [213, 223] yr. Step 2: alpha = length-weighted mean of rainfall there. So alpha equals 53.8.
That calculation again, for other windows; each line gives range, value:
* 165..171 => 58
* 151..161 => 54.6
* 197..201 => 61.4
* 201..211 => 45.4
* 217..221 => 53.8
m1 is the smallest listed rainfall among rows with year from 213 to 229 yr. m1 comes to 52.05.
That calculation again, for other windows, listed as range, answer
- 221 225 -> 52.51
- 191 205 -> 44.32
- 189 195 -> 70.14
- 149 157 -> 42.93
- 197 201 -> 57.97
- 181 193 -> 66.79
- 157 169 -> 57.18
